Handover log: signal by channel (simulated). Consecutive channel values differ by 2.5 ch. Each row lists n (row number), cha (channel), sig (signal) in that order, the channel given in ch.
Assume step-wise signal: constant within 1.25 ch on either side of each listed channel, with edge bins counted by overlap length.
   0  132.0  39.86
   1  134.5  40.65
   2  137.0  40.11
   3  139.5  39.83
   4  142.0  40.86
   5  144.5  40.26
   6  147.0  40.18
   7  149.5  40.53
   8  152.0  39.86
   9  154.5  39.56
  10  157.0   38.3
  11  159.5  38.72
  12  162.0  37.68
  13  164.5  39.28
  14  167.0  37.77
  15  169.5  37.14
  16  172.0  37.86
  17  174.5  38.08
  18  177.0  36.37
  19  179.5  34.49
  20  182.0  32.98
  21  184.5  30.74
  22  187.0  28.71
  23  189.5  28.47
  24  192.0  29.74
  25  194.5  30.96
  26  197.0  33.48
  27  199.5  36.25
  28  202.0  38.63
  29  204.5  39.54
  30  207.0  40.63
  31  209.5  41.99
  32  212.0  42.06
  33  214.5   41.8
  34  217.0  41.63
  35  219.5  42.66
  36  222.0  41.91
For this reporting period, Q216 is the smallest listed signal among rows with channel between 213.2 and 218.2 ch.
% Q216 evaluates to 41.63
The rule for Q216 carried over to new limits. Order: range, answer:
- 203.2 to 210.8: 39.54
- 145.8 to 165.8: 37.68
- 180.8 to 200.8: 28.47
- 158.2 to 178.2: 36.37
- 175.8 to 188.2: 28.71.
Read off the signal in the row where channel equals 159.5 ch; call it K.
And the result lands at 38.72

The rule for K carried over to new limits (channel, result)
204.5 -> 39.54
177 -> 36.37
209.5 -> 41.99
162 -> 37.68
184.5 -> 30.74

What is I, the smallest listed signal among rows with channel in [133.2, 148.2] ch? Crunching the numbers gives 39.83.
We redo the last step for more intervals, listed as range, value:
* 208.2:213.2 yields 41.99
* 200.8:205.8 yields 38.63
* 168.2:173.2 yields 37.14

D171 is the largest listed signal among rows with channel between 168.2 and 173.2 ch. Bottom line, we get 37.86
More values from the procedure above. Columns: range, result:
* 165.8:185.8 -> 38.08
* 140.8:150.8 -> 40.86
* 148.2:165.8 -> 40.53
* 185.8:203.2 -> 38.63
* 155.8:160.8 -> 38.72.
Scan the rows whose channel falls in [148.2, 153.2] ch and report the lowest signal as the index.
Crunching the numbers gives 39.86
